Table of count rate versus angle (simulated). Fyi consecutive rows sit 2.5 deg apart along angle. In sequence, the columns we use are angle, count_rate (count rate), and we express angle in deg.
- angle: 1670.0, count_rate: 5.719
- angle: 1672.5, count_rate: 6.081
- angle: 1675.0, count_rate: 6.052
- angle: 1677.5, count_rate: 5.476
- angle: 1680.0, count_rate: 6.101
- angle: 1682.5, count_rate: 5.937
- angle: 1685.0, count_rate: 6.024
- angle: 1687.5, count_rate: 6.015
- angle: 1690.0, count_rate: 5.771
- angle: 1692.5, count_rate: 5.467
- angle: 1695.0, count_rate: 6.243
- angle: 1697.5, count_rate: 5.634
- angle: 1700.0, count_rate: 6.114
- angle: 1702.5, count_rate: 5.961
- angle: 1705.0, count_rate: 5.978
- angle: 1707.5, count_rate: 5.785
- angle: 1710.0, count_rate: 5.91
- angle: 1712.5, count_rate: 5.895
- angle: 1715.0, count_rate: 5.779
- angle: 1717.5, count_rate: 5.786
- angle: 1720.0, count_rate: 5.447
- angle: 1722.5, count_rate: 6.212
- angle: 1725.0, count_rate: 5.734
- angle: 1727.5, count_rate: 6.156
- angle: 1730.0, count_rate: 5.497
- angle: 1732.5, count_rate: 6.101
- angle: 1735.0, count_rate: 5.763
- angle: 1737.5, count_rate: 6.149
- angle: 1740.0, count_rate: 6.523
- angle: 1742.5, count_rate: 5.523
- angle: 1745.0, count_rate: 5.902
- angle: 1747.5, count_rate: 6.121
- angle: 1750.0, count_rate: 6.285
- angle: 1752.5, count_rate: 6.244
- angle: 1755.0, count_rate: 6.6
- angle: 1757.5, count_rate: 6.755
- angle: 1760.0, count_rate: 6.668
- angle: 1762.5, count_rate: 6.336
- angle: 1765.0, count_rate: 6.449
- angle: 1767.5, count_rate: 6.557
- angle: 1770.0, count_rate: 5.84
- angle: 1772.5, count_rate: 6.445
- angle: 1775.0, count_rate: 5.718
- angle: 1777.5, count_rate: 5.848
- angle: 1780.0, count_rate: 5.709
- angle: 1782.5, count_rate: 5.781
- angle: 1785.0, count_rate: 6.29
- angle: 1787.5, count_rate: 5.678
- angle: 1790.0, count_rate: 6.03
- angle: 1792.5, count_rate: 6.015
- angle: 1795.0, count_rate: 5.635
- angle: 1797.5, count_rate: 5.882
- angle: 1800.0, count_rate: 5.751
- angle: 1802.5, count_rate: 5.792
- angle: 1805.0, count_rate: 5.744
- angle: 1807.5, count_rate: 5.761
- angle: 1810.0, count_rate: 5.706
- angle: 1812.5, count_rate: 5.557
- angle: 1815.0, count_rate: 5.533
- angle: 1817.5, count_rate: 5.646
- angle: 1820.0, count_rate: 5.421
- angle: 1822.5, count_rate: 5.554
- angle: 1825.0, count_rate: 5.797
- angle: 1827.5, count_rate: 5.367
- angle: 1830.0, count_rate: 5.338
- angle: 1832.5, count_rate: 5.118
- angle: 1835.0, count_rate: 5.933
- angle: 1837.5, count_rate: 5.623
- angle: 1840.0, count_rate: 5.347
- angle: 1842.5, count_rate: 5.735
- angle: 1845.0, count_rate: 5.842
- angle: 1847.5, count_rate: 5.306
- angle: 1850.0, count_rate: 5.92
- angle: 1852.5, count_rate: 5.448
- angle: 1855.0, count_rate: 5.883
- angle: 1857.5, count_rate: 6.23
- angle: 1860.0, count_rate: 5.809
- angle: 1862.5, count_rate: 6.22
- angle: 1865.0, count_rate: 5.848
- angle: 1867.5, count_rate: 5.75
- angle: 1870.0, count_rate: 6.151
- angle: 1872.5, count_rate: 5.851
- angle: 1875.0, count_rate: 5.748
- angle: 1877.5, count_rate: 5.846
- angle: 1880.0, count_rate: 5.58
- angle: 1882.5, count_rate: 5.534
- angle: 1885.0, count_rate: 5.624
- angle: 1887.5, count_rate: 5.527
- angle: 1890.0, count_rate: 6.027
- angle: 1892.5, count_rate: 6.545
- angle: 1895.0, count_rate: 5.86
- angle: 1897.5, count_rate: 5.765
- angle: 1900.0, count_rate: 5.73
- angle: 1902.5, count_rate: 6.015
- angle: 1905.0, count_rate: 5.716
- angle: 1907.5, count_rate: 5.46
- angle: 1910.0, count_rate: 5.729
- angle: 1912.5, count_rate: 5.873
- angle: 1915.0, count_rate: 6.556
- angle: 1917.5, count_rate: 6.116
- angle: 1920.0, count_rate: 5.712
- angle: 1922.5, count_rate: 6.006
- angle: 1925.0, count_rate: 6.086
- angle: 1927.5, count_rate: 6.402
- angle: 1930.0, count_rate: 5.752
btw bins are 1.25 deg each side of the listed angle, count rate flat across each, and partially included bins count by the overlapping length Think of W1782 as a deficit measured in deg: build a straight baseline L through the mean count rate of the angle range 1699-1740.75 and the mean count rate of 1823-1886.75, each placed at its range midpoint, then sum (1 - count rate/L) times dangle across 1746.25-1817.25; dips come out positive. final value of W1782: -2.4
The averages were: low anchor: 5.92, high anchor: 5.71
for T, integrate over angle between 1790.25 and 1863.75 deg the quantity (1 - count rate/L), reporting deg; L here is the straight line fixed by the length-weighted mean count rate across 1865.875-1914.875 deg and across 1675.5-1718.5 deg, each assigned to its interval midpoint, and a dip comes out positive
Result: 1.90 deg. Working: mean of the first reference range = 5.88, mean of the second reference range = 5.82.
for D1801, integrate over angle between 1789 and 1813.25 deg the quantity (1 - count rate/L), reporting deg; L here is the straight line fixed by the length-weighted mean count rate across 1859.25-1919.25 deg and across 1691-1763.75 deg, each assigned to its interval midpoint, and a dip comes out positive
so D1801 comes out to 0.7 deg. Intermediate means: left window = 6.02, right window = 5.87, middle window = 5.79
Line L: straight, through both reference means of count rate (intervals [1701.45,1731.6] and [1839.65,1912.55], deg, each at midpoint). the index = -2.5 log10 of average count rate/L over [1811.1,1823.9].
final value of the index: 0.052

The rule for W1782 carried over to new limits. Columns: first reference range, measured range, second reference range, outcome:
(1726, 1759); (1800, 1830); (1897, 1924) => 2.01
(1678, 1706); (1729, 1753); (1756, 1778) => 0.64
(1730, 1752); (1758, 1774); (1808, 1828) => -1.38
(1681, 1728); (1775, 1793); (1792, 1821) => -0.47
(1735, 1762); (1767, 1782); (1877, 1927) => 0.51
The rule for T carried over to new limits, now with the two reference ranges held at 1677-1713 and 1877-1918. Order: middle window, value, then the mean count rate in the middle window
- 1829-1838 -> 0.6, 5.5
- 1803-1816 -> 0.4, 5.67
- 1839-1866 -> 0.3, 5.78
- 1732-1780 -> -2.5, 6.19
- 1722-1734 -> -0.1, 5.92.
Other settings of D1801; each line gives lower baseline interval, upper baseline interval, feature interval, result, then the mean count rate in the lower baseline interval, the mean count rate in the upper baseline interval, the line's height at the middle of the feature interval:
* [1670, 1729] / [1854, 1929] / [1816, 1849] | 2.00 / 5.89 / 5.91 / 5.9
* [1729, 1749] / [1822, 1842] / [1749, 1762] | -1.38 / 5.96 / 5.52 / 5.88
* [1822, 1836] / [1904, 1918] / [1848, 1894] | -1.17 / 5.51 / 5.9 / 5.71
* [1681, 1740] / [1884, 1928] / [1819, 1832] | 0.96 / 5.9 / 5.92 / 5.91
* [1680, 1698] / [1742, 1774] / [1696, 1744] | 1.45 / 5.9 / 6.3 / 6.08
